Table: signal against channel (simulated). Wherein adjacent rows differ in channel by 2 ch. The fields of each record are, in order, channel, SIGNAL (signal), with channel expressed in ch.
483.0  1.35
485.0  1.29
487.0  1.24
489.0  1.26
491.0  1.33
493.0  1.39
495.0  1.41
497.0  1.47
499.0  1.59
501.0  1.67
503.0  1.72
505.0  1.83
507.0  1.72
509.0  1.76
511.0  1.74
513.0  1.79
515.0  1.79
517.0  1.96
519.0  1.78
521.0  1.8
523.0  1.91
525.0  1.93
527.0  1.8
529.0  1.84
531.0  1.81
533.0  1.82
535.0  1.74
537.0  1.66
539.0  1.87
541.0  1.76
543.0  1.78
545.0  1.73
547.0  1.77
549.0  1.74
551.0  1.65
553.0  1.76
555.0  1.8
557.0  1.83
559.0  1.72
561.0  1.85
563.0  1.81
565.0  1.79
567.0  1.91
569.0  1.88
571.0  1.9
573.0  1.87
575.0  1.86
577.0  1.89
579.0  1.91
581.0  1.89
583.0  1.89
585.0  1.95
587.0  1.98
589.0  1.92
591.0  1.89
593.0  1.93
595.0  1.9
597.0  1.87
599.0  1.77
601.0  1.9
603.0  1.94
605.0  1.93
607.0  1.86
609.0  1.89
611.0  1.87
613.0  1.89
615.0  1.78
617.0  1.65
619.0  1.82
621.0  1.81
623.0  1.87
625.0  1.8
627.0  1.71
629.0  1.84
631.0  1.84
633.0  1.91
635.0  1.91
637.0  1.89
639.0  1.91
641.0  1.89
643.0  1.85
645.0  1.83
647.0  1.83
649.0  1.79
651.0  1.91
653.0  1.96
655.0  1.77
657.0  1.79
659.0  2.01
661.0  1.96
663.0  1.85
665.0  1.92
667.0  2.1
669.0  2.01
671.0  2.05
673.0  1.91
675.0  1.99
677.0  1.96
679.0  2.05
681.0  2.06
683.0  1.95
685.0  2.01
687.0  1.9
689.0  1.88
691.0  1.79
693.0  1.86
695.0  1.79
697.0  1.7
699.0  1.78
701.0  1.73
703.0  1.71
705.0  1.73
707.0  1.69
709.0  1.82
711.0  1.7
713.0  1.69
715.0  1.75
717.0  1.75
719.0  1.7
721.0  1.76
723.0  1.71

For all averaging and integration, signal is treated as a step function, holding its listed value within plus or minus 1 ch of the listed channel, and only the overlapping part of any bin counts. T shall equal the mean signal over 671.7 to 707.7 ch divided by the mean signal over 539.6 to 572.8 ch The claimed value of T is 1.04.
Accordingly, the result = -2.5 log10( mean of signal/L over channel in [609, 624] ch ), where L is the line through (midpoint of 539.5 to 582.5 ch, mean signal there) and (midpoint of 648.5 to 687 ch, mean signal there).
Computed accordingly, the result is 0.04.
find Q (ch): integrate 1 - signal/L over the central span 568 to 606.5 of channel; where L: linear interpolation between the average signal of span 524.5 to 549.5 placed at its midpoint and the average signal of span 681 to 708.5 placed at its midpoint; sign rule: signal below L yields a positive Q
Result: -2.2 ch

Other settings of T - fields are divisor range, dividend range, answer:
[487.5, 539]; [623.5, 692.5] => 1.12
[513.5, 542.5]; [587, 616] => 1.04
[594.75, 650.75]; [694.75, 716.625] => 0.94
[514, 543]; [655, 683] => 1.08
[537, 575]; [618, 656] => 1.03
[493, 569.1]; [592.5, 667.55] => 1.06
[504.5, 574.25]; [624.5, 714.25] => 1.04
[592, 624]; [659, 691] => 1.06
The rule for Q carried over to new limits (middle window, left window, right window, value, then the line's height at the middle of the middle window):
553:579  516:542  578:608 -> 0.4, 1.87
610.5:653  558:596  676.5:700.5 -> 1.0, 1.89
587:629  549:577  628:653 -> -0.1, 1.85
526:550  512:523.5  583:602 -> 1.0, 1.85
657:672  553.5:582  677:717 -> -1.2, 1.83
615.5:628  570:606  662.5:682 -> 1.0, 1.94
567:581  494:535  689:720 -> -1.1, 1.75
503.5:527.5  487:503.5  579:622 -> -4.3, 1.54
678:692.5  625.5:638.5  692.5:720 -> -1.4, 1.77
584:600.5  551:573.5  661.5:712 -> -0.6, 1.83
